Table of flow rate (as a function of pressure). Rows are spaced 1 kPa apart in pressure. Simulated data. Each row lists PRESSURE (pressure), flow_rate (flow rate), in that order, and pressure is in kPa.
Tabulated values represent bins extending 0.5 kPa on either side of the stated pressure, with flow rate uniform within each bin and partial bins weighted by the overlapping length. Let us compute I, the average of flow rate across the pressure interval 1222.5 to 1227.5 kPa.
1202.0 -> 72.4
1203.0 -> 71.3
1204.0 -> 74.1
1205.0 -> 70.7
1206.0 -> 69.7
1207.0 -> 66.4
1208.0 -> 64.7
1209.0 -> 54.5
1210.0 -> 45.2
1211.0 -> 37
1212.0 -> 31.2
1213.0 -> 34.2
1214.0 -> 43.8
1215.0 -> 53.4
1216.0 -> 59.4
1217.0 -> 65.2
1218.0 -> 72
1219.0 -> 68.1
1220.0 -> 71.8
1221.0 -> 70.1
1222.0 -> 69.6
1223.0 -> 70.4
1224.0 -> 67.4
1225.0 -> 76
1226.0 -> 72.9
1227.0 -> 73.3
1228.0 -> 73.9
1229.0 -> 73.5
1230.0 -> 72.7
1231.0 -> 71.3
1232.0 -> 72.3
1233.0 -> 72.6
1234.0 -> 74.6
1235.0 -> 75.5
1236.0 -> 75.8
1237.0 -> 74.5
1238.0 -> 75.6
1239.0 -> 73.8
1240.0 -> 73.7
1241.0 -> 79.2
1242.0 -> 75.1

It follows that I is 72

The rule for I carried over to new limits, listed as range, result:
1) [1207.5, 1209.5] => 59.6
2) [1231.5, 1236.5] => 74.2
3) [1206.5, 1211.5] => 53.6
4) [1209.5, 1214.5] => 38.3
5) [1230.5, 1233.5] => 72.1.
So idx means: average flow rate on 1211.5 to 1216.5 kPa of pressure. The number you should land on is 44.4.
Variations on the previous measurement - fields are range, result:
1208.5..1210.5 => 49.9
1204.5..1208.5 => 67.9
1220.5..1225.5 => 70.7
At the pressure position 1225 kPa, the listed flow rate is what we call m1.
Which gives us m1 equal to 76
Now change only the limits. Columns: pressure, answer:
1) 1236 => 75.8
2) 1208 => 64.7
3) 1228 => 73.9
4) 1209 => 54.5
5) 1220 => 71.8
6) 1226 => 72.9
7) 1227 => 73.3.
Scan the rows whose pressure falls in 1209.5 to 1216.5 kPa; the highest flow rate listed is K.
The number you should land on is 59.4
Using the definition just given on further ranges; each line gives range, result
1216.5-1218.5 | 72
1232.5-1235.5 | 75.5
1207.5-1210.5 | 64.7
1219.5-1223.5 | 71.8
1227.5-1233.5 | 73.9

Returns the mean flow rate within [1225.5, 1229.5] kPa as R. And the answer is 73.4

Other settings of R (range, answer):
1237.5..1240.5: 74.4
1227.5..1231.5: 72.8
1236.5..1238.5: 75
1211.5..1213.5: 32.7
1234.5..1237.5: 75.3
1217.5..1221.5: 70.5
